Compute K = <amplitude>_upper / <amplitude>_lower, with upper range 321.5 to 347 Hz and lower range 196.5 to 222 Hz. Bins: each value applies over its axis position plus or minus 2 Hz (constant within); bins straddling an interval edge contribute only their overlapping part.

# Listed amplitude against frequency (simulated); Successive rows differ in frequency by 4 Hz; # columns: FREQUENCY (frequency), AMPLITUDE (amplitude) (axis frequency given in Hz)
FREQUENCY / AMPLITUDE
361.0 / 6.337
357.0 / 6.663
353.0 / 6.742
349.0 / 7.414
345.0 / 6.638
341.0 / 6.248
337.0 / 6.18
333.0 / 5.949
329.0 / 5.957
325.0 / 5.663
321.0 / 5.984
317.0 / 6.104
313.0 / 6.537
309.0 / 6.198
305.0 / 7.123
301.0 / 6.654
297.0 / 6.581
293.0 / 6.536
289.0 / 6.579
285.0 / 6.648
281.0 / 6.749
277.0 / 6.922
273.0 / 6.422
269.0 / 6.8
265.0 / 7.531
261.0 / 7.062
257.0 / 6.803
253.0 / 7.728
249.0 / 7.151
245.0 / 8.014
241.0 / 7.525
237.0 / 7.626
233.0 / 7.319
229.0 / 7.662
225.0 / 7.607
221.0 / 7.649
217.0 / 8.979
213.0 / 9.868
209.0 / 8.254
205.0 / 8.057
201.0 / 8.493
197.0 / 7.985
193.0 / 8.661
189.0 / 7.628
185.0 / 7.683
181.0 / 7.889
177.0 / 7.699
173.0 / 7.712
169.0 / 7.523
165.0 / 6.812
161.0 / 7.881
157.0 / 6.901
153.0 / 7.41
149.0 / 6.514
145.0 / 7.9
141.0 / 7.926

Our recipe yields 0.7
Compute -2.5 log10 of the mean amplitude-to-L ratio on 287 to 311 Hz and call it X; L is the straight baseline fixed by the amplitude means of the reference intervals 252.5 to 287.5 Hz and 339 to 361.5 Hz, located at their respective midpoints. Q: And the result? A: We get 0.04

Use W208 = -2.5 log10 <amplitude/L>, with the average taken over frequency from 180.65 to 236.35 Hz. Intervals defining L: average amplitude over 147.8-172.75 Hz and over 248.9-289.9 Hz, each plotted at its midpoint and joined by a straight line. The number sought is -0.145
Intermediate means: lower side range 7.23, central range 8.12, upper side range 6.95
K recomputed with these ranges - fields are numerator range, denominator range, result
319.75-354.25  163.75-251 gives 0.80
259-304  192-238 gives 0.83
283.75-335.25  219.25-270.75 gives 0.85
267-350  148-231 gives 0.82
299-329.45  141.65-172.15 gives 0.86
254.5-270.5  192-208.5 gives 0.86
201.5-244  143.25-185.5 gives 1.09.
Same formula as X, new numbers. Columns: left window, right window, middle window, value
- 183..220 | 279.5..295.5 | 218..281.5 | 0.01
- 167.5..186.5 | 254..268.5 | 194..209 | -0.09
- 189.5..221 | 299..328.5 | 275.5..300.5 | 0.03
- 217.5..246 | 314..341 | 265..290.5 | 0.02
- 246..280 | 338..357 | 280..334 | 0.08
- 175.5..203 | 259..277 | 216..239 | -0.04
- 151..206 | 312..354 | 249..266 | -0.04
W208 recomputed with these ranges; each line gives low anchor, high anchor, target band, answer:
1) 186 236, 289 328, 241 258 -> 0.00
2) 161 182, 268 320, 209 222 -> -0.22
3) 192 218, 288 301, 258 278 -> 0.04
